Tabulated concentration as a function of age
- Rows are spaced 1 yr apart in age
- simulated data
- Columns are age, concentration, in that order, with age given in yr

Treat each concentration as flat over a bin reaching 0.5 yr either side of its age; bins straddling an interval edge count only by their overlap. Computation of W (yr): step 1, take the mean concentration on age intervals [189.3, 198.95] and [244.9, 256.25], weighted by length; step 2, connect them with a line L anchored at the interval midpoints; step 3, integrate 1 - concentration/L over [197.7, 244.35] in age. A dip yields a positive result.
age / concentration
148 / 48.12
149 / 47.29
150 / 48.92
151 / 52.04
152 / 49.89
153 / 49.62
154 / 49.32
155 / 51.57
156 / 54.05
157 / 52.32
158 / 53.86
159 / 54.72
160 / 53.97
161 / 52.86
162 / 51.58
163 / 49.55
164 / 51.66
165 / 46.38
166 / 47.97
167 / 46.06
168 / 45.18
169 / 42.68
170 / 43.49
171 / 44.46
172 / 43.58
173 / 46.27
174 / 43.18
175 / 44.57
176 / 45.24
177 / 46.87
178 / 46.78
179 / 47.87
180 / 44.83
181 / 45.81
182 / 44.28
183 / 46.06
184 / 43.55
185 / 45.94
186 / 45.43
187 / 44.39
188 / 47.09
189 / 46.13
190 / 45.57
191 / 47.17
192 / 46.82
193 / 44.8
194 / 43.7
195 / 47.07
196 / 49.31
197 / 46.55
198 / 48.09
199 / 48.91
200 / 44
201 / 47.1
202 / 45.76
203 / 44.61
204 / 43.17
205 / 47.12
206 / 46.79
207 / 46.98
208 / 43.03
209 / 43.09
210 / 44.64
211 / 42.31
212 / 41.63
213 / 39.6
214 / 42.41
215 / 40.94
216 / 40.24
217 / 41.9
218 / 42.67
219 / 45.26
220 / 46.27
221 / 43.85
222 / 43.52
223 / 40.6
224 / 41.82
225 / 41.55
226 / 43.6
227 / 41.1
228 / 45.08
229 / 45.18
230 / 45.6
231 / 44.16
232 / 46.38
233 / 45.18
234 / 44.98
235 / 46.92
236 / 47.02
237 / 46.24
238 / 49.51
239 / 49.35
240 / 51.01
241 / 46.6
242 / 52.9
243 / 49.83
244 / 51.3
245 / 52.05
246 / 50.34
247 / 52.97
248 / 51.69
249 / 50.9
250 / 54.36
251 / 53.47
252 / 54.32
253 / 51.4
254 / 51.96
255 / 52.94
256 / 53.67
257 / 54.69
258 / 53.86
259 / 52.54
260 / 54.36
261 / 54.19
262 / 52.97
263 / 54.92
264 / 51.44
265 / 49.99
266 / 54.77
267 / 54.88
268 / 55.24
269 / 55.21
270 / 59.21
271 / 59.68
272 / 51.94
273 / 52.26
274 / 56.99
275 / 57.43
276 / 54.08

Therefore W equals 4.1 yr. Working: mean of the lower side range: 46.7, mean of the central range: 45.1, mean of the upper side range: 52.5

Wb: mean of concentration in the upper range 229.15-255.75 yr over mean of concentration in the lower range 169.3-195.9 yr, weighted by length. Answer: 1.09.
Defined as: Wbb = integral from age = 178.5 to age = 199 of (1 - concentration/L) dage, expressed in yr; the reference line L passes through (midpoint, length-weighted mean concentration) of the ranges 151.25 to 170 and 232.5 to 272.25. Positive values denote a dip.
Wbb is 1.8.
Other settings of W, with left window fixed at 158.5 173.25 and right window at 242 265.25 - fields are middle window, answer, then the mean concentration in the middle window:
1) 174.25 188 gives 0.9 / 45.5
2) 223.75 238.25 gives 1.8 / 44.9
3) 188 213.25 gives 2.2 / 45.4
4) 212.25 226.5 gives 2.4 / 42.4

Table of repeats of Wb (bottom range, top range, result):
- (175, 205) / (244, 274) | 1.17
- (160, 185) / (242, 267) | 1.14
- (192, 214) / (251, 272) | 1.20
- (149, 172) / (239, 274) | 1.07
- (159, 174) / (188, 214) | 0.95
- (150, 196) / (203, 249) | 0.96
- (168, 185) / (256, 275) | 1.21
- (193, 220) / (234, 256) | 1.14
